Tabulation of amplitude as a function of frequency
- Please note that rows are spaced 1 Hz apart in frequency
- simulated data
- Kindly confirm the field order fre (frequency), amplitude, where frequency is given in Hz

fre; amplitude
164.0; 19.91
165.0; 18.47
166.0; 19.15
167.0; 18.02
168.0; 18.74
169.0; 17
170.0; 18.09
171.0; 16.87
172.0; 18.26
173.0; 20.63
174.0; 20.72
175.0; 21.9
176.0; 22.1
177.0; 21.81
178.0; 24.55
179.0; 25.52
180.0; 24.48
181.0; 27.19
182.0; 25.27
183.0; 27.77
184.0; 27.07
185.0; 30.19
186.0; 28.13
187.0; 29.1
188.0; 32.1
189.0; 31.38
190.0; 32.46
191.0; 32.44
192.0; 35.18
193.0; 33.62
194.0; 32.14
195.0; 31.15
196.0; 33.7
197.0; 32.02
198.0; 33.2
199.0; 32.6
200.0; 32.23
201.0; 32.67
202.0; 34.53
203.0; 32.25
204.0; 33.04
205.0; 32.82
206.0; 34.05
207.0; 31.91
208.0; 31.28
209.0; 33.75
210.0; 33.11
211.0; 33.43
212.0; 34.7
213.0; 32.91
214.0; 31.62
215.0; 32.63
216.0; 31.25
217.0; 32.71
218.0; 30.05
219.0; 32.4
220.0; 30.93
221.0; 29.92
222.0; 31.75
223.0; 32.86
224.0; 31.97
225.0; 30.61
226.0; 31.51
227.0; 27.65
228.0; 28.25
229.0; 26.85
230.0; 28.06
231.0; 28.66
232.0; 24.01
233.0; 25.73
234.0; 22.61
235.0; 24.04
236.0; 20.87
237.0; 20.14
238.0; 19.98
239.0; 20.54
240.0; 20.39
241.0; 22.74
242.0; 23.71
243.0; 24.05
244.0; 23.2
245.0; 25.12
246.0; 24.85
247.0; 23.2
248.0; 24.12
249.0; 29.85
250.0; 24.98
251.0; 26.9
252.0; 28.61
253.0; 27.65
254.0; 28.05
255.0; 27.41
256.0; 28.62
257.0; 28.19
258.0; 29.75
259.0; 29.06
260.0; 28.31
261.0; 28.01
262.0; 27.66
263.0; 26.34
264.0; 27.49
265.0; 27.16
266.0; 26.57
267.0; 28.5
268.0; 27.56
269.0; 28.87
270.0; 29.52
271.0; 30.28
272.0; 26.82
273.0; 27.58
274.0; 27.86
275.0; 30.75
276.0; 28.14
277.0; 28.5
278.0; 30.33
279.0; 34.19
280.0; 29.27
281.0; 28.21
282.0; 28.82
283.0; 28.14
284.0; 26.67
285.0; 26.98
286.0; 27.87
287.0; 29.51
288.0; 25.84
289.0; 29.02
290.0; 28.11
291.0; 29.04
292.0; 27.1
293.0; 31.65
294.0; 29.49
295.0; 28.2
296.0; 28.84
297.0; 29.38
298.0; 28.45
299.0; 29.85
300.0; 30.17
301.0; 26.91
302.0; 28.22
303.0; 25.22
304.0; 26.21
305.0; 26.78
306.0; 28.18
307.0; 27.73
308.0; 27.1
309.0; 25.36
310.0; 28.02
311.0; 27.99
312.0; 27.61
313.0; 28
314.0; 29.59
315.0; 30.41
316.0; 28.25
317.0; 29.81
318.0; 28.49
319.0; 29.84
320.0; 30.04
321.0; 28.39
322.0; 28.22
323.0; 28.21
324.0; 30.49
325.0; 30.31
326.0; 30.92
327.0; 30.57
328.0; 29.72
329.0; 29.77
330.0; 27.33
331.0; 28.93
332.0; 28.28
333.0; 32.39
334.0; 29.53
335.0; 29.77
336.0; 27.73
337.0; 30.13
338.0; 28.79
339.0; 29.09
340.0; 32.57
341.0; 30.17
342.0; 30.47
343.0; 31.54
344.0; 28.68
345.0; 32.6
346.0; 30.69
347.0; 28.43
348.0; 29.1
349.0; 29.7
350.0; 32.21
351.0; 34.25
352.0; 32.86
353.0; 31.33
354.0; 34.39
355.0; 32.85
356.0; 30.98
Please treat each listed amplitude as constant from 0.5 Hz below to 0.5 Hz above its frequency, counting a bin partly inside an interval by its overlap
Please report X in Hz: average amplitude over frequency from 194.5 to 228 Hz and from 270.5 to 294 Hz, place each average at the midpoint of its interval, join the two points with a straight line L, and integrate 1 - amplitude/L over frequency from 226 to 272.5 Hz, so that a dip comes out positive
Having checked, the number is 6.3 Hz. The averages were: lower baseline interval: 32.2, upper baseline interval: 28.7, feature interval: 26.2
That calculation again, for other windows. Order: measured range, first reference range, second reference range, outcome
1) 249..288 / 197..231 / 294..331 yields 2.2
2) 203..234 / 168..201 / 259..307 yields -3.7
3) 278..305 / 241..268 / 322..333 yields -0.3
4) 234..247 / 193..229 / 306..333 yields 3.6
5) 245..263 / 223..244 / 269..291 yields -0.3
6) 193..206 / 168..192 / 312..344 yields -3.6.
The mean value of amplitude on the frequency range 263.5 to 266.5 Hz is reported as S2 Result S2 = 27.1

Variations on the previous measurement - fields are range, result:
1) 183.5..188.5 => 29.3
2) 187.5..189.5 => 31.7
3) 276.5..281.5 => 30.1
